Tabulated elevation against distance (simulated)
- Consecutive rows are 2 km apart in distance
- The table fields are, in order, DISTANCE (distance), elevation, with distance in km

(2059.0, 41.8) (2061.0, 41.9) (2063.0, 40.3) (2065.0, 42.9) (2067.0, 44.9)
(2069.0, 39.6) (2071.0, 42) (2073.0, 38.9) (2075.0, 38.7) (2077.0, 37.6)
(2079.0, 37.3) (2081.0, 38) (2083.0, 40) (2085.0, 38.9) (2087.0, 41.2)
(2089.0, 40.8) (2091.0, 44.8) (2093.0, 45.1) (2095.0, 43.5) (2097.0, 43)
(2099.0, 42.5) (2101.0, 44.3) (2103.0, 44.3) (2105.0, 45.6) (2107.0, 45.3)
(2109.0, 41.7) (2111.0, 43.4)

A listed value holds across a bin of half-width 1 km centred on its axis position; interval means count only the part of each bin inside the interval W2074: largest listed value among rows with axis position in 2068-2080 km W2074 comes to 42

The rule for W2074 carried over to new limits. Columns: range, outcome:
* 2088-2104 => 45.1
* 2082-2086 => 40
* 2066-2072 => 44.9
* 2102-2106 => 45.6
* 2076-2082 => 38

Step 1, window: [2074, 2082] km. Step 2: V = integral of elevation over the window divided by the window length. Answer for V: 37.9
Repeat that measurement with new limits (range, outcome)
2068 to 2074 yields 40.2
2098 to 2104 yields 43.7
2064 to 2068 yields 43.9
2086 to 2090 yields 41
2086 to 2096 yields 43.1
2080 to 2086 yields 39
